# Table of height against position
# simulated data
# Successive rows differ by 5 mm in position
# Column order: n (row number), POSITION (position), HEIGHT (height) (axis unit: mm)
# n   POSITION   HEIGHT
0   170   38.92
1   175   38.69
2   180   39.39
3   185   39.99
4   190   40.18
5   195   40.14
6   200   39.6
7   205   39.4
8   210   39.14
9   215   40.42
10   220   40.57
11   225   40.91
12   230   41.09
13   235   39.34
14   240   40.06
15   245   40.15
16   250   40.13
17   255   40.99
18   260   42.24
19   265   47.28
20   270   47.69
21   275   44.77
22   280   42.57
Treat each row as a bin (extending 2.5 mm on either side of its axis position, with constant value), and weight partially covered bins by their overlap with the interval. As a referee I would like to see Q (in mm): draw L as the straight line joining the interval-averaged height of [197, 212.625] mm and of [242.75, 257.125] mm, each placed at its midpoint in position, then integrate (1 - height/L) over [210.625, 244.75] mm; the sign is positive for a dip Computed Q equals -0.3 mm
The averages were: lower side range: 39.4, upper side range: 40.4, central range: 40.3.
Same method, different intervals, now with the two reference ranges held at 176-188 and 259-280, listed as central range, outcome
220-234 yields 0.6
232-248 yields 1.3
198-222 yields 0.9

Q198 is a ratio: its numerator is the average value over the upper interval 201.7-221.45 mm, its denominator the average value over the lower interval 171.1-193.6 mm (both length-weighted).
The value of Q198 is 1.01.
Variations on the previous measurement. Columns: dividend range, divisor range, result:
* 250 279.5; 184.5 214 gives 1.11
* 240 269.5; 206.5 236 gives 1.05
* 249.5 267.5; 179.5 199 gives 1.07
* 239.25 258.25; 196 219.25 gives 1.02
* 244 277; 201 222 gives 1.09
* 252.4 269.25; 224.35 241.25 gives 1.09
